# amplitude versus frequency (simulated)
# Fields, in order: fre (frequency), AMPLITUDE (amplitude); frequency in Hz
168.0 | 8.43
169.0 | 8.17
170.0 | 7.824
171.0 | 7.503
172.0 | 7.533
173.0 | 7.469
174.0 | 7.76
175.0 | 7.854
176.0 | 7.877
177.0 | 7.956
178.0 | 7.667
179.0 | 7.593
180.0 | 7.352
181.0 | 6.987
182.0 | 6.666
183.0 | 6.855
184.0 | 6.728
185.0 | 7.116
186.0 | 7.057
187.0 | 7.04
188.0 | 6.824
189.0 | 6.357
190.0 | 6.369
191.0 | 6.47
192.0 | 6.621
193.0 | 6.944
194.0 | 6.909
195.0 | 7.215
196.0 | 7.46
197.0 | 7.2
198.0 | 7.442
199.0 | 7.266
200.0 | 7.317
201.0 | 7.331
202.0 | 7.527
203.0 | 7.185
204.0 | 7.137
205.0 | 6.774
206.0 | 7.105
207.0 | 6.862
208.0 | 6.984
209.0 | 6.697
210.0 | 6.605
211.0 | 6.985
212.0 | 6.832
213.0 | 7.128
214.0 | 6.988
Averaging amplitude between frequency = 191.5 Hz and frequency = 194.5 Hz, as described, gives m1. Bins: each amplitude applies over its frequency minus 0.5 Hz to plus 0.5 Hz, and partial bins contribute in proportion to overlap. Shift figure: 6.82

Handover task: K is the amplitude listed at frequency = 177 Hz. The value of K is 7.956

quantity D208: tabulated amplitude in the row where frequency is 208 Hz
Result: 6.984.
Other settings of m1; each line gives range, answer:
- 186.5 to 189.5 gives 6.74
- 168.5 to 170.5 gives 8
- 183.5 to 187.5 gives 6.99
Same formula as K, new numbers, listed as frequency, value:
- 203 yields 7.185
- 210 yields 6.605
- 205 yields 6.774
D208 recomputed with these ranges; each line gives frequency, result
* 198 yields 7.442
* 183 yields 6.855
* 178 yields 7.667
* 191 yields 6.47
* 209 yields 6.697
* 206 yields 7.105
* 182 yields 6.666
